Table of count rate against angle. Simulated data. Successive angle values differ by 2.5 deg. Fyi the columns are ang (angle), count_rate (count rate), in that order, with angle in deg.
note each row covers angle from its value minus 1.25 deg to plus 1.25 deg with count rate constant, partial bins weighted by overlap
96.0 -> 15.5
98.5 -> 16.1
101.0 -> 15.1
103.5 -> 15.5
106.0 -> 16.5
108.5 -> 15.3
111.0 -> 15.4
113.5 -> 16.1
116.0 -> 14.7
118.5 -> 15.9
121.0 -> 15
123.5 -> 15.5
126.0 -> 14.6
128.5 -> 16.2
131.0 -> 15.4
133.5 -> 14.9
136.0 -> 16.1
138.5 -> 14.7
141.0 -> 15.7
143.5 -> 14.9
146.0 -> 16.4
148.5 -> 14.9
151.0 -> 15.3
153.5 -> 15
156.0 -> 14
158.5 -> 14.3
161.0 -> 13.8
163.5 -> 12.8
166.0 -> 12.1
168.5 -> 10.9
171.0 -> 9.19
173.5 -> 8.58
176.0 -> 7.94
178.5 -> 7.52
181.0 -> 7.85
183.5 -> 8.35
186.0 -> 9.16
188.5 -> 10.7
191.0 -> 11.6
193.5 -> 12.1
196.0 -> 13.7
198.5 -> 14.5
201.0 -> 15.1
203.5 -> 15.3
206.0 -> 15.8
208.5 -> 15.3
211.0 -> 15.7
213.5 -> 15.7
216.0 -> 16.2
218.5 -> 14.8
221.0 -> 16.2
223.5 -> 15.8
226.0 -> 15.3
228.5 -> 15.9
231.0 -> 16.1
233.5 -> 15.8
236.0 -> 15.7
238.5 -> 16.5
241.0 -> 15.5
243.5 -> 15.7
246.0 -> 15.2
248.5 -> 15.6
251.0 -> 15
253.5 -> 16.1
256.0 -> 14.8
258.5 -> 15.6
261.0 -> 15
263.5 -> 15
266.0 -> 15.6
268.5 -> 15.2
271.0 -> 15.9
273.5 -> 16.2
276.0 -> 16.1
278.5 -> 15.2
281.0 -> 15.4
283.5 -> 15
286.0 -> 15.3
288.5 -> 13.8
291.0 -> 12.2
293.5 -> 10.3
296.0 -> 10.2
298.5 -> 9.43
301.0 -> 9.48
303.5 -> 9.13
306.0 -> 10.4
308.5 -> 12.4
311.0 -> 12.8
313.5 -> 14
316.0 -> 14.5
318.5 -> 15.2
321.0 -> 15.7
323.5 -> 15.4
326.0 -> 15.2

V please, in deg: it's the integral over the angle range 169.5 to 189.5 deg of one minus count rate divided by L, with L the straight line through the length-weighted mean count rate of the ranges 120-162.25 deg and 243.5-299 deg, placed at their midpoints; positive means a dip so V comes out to 8.40 deg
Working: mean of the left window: 15.1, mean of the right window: 14.6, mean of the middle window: 8.66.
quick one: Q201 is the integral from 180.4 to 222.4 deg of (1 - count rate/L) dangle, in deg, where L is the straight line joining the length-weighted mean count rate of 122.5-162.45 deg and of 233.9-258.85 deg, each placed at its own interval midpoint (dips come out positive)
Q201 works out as 5.1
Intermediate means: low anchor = 15.1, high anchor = 15.6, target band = 13.5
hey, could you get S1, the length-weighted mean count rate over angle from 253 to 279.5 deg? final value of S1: 15.5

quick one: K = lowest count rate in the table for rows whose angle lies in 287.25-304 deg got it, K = 9.13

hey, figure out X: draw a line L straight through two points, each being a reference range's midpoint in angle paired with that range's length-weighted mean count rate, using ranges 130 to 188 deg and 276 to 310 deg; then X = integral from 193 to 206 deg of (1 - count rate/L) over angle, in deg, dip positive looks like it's -2.01 deg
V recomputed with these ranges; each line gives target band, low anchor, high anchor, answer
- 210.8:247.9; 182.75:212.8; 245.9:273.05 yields -3.6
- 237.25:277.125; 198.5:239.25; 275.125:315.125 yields -4.2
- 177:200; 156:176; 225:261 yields 3.9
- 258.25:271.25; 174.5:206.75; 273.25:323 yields -2.8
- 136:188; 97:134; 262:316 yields 9.4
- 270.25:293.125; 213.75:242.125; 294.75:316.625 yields -3.8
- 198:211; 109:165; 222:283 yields 0.1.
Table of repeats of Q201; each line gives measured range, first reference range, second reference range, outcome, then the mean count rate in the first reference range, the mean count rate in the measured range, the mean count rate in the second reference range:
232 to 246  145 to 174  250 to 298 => -1.6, 13.2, 15.8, 14.5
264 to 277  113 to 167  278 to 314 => -3.1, 14.9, 15.7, 12.2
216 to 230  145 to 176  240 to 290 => -1.3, 12.9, 15.7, 15.3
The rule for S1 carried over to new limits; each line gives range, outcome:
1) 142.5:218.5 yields 12.8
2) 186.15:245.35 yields 14.9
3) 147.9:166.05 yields 14.1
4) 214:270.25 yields 15.6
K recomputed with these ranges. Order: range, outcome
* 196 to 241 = 13.7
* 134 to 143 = 14.7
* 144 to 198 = 7.52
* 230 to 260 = 14.8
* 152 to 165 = 12.8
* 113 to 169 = 10.9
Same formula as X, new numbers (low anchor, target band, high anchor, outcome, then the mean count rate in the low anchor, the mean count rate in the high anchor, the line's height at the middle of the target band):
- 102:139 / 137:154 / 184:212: -0.58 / 15.5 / 13.4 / 14.8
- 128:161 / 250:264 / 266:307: -1.74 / 15.1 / 13.2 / 13.6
